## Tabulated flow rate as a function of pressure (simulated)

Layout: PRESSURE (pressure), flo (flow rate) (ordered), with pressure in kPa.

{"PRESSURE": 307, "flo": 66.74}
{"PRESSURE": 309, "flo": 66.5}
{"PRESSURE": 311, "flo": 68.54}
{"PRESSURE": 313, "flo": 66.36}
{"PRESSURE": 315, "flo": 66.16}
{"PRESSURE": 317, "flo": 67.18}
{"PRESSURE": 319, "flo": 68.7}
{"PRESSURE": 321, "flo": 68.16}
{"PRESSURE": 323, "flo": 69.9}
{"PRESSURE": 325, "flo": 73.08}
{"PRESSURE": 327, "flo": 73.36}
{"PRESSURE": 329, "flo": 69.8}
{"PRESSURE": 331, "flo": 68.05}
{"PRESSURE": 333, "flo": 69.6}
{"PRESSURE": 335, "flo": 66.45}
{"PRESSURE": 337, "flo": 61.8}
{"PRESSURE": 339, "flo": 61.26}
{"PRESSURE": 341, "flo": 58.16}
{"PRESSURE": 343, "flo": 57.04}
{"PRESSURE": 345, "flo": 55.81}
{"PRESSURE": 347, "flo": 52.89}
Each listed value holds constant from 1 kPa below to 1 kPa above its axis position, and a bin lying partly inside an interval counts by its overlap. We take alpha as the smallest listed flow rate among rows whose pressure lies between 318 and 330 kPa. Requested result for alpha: 68.16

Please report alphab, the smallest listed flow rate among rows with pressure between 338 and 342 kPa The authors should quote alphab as 58.16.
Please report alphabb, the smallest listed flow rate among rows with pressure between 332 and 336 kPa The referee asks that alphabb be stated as 66.45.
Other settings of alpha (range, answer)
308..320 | 66.16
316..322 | 67.18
